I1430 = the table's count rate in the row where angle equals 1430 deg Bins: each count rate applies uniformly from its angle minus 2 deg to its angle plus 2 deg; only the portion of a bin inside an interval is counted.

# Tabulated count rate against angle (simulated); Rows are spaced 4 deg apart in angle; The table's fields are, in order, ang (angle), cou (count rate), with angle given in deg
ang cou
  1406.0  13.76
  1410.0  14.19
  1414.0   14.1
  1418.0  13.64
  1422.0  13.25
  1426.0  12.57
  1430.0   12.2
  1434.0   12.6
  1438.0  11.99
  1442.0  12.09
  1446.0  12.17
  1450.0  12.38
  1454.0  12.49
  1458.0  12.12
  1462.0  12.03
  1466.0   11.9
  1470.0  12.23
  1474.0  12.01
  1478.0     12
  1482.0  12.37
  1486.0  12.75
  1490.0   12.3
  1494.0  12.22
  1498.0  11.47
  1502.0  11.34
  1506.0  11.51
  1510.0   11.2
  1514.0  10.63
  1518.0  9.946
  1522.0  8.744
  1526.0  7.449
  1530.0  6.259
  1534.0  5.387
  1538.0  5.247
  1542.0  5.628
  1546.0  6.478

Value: 12.2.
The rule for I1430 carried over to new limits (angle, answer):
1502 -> 11.34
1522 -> 8.744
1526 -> 7.449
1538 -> 5.247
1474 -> 12.01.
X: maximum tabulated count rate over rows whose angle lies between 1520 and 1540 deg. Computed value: 8.744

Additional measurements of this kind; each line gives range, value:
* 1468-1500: 12.75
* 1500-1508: 11.51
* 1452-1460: 12.49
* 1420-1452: 13.25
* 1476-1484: 12.37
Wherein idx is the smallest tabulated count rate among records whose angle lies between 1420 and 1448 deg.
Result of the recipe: 11.99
